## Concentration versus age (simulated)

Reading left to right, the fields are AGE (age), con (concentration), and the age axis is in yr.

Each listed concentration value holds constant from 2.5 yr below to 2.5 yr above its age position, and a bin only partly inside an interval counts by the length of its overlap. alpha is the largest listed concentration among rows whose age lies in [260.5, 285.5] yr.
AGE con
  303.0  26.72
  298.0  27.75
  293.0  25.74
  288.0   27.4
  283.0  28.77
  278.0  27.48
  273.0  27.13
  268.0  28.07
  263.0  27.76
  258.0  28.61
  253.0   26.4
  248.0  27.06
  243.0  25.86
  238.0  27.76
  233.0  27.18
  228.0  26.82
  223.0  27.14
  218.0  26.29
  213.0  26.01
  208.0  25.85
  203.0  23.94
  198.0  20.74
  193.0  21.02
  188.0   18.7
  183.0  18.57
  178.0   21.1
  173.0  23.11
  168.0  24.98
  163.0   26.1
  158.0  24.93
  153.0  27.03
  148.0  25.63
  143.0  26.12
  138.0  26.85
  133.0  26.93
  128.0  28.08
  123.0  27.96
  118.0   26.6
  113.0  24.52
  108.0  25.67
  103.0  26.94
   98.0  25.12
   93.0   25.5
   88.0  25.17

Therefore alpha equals 28.77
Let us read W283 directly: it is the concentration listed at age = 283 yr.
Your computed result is 28.77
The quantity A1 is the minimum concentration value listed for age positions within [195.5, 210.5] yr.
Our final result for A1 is 20.74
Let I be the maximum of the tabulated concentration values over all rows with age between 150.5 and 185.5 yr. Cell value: 27.03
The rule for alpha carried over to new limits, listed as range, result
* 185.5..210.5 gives 25.85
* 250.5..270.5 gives 28.61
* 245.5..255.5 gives 27.06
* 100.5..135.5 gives 28.08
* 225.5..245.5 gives 27.76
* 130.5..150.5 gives 26.93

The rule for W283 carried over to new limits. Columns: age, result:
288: 27.4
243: 25.86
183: 18.57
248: 27.06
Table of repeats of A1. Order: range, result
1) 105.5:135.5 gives 24.52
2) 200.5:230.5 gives 23.94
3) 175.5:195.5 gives 18.57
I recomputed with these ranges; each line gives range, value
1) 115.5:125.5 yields 27.96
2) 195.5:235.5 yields 27.18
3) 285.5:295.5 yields 27.4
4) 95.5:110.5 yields 26.94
